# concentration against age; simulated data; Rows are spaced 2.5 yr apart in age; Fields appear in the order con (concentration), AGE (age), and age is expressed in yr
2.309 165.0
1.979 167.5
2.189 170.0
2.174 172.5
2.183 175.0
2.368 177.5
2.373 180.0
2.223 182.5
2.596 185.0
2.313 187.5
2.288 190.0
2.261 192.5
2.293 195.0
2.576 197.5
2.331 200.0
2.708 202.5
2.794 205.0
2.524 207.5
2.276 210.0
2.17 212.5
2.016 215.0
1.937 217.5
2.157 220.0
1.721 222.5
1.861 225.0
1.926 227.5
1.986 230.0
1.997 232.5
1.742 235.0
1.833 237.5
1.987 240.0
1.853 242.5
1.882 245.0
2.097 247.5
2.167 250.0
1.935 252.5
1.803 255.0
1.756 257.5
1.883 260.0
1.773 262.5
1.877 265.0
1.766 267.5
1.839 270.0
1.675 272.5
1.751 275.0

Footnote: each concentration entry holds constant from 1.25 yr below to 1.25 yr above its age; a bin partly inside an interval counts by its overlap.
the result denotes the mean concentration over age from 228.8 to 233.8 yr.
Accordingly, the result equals 1.99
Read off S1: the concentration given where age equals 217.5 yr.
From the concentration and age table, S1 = 1.937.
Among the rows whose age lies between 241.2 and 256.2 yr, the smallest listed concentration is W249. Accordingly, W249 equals 1.803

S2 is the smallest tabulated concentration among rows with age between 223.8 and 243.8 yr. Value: 1.742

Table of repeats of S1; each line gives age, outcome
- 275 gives 1.751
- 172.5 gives 2.174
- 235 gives 1.742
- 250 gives 2.167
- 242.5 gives 1.853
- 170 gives 2.189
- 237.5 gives 1.833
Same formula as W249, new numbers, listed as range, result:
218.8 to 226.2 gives 1.721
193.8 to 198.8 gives 2.293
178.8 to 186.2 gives 2.223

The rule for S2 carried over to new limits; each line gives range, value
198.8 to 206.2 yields 2.331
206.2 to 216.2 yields 2.016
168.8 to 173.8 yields 2.174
